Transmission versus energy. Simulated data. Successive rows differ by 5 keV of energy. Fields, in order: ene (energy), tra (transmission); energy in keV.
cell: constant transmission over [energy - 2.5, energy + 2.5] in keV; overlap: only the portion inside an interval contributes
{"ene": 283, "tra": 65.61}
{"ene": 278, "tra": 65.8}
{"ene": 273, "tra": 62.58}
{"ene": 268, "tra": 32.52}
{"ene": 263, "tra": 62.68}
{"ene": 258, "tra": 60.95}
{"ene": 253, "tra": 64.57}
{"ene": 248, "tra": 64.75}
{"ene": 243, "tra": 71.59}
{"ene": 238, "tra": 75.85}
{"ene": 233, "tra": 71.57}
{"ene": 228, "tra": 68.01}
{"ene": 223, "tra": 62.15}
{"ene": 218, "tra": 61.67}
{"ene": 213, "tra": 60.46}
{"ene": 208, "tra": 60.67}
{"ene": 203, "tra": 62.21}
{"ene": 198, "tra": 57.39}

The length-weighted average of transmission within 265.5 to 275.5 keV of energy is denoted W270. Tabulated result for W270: 47.5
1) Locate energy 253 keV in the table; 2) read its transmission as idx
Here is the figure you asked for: 64.57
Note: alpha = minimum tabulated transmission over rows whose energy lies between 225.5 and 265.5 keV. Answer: 60.95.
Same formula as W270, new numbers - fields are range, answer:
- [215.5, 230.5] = 63.9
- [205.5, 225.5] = 61.2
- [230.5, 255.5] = 69.7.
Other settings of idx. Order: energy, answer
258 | 60.95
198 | 57.39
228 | 68.01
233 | 71.57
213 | 60.46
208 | 60.67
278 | 65.8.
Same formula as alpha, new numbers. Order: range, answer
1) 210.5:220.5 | 60.46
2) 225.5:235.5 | 68.01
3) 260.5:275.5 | 32.52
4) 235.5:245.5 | 71.59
